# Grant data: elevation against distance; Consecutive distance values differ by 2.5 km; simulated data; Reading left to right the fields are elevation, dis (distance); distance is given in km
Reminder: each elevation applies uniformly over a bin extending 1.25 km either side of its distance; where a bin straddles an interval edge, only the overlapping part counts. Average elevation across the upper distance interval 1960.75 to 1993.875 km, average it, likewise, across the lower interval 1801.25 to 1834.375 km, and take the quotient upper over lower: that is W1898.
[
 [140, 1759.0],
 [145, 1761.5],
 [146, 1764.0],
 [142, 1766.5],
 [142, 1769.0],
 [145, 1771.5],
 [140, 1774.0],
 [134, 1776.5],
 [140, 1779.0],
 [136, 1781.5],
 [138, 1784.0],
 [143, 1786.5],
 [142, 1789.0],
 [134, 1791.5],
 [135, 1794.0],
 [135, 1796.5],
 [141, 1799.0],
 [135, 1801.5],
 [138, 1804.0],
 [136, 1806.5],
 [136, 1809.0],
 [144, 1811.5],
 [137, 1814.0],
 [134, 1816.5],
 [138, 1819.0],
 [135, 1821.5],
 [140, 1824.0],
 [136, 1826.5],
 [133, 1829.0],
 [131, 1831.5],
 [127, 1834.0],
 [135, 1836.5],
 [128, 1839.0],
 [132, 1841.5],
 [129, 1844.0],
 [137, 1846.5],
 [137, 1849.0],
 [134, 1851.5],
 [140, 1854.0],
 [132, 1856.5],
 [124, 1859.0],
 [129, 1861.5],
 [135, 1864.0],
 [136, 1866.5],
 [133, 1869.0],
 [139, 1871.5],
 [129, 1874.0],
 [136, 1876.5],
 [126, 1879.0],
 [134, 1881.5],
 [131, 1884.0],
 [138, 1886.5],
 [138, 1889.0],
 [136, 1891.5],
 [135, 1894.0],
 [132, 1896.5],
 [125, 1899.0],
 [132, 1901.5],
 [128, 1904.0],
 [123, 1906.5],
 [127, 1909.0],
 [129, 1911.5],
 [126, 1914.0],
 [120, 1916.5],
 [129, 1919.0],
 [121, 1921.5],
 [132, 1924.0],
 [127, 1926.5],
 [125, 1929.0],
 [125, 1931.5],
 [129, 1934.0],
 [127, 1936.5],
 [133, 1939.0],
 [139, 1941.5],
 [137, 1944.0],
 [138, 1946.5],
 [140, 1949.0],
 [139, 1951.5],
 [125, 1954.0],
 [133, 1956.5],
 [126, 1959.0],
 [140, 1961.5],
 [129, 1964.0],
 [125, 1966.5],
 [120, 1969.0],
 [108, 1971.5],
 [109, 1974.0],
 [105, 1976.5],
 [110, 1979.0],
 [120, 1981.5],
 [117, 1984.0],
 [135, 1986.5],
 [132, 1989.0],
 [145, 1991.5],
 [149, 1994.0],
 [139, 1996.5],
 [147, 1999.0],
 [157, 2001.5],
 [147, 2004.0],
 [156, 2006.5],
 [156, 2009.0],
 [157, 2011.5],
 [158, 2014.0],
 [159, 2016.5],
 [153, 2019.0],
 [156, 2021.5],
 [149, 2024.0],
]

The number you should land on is 0.91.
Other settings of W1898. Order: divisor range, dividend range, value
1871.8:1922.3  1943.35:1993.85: 0.98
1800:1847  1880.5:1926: 0.96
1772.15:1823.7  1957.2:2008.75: 0.95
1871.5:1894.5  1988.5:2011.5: 1.11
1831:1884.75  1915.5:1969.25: 0.98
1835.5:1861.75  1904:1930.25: 0.95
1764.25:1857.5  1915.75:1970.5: 0.95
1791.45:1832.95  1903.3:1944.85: 0.94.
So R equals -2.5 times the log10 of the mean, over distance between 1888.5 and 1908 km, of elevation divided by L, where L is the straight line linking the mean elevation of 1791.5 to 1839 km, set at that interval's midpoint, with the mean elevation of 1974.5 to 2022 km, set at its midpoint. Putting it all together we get 0.06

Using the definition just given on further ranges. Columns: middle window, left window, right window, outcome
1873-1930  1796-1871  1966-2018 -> 0.05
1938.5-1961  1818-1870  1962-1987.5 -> -0.11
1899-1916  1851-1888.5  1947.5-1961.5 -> 0.05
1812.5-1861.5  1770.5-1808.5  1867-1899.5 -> 0.02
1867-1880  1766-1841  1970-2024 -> 0.04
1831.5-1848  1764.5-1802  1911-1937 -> 0.02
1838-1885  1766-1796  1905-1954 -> 0.01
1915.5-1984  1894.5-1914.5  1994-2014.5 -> 0.10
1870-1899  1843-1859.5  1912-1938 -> -0.03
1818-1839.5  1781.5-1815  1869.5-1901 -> 0.02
